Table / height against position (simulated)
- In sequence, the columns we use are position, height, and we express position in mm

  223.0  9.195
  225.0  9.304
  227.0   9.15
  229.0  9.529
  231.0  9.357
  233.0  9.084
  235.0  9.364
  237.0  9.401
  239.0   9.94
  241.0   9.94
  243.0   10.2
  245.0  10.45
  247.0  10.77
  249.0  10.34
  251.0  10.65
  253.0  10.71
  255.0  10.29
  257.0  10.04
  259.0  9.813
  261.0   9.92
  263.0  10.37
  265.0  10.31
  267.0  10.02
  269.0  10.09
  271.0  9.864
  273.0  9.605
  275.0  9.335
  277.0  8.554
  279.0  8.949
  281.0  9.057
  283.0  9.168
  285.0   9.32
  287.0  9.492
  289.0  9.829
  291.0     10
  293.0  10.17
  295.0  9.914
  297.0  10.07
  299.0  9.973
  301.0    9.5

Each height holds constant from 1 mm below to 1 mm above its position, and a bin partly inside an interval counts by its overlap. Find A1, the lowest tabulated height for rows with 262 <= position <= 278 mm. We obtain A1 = 8.554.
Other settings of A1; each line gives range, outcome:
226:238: 9.084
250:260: 9.813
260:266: 9.92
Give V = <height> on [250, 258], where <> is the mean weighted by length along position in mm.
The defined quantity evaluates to 10.4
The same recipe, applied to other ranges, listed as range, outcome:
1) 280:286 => 9.18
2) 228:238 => 9.35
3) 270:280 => 9.26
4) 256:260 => 9.93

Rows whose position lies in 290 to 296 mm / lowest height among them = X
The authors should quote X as 9.914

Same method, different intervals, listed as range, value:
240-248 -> 9.94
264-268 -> 10.02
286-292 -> 9.492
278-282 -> 8.949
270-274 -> 9.605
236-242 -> 9.401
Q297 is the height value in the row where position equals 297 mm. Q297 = 10.07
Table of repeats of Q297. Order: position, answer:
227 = 9.15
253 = 10.71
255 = 10.29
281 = 9.057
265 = 10.31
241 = 9.94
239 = 9.94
